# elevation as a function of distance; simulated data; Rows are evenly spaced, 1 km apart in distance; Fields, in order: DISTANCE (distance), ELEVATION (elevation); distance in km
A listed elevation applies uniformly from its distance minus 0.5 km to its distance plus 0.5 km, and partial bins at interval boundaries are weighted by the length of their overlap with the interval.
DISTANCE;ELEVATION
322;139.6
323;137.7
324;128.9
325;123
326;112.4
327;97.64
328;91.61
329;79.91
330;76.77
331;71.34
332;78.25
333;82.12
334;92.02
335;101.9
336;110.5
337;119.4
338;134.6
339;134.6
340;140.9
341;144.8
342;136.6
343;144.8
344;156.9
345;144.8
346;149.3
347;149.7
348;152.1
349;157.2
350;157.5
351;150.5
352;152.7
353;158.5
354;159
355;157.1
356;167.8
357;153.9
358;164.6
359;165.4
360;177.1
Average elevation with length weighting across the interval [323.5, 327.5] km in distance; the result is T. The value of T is 115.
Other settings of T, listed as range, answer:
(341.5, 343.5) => 141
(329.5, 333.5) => 77.1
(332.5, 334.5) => 87.1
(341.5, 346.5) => 146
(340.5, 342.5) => 141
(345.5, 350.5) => 153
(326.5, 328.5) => 94.6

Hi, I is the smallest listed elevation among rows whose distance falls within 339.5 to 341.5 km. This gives 140.9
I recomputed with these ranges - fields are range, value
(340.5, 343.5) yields 136.6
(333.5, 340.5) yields 92.02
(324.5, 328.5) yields 91.61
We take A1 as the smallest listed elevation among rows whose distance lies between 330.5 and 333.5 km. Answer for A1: 71.34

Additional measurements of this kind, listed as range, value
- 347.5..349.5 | 152.1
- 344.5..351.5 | 144.8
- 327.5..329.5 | 79.91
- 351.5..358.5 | 152.7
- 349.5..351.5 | 150.5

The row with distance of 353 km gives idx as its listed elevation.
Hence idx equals 158.5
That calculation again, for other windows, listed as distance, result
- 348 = 152.1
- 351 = 150.5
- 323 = 137.7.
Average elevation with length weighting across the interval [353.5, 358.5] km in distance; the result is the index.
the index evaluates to 160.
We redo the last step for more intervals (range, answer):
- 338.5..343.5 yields 140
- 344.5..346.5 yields 147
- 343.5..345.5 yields 151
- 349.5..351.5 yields 154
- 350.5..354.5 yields 155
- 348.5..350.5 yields 157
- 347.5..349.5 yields 155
